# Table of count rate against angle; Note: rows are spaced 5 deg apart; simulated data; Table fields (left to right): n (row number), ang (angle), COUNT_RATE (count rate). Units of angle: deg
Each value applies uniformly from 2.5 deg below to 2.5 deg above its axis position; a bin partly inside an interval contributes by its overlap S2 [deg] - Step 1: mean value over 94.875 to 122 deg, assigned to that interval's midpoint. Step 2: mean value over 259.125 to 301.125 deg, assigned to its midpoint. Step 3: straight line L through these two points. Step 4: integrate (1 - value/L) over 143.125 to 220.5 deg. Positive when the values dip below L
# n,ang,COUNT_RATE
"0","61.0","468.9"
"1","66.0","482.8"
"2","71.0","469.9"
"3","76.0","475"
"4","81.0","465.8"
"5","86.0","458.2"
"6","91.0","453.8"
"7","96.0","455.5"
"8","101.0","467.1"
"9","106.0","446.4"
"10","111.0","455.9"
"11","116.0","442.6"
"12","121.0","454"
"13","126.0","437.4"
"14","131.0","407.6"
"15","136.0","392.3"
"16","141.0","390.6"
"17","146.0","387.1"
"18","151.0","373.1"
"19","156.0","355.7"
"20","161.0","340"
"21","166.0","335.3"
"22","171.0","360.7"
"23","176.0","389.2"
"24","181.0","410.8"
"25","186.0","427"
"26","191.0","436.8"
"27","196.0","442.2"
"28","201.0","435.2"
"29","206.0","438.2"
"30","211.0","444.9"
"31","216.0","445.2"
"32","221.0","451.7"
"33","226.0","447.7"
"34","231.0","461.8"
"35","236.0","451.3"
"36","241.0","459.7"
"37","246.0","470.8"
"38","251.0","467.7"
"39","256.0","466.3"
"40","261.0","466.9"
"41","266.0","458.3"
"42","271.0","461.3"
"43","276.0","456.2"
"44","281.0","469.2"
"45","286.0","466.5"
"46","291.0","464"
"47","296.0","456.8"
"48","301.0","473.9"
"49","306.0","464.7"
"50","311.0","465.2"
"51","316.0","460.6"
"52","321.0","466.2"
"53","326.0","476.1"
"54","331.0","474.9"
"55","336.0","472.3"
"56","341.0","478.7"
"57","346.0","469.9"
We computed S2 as 9.3 deg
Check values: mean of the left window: 453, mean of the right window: 463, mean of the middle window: 403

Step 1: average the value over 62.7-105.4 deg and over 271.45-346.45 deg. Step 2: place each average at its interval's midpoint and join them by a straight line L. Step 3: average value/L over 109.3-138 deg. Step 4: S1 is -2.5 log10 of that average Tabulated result 0.082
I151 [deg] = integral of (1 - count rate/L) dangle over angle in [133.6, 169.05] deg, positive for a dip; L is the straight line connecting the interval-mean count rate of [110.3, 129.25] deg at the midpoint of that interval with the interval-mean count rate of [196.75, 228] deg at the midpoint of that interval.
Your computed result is 6.1 deg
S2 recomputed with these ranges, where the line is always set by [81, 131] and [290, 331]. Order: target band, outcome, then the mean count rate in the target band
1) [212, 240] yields 0.5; 452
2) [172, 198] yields 2.3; 417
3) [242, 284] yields -0.1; 464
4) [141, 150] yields 1.3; 386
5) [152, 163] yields 2.5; 352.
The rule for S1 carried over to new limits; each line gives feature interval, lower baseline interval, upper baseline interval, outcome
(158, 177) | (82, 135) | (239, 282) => 0.270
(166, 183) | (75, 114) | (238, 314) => 0.215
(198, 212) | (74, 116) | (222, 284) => 0.052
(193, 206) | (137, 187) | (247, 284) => -0.079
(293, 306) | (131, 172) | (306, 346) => -0.024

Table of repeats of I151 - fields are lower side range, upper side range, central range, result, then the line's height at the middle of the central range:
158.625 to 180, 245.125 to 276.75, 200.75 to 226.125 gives -2.11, 410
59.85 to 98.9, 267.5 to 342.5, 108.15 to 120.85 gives 0.44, 466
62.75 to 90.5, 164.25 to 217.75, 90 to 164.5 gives 5.14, 445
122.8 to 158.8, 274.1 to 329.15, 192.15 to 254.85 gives -3.08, 430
